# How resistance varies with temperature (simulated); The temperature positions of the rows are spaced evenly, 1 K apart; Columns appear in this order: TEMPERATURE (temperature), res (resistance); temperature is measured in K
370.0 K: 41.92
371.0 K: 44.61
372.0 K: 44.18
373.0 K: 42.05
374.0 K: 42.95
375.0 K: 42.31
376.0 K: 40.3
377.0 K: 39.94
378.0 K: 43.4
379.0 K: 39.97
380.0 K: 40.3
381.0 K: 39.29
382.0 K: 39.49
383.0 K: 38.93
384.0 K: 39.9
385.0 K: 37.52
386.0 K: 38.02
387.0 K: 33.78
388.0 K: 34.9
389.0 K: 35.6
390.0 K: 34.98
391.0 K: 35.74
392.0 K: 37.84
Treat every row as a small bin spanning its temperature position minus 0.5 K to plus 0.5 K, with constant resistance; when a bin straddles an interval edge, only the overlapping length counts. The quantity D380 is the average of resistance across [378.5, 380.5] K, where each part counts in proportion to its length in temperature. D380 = 40.1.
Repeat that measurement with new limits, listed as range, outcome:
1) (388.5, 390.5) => 35.3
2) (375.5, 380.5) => 40.8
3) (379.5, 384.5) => 39.6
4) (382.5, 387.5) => 37.6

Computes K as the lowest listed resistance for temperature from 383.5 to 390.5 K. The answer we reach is 33.78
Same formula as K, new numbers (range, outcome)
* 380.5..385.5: 37.52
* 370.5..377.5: 39.94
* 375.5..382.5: 39.29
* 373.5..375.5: 42.31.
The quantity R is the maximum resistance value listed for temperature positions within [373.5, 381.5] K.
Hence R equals 43.4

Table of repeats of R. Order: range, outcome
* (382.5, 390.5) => 39.9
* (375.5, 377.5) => 40.3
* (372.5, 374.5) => 42.95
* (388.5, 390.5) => 35.6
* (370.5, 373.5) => 44.61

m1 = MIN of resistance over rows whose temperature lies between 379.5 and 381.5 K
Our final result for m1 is 39.29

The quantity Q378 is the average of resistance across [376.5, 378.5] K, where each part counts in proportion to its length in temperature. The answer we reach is 41.7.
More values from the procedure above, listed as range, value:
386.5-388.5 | 34.3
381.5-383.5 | 39.2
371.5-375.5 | 42.9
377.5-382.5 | 40.5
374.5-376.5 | 41.3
